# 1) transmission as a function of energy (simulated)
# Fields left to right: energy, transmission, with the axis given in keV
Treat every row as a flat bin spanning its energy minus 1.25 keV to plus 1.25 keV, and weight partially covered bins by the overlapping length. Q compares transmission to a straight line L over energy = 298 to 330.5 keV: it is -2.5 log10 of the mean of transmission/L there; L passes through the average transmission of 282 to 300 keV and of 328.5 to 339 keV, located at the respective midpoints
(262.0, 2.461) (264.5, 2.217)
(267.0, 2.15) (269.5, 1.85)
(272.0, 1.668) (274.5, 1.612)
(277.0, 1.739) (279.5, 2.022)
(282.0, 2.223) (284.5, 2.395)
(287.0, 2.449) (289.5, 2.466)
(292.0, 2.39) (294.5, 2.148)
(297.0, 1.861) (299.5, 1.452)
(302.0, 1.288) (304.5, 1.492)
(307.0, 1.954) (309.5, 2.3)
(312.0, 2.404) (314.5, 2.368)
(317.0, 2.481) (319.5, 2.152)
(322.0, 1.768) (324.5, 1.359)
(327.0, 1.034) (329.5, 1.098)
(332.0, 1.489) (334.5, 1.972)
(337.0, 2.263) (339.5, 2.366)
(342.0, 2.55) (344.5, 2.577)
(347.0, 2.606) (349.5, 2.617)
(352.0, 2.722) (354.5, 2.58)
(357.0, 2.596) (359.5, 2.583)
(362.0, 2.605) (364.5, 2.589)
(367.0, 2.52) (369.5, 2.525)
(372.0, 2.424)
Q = 0.10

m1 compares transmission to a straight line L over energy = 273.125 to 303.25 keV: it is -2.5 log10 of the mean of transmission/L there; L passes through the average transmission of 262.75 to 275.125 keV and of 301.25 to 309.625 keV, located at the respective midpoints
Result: -0.104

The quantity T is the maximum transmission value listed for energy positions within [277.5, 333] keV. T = 2.481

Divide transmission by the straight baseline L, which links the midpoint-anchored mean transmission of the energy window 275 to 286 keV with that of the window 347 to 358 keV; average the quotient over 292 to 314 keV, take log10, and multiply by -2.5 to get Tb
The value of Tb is 0.18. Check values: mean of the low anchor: 2.07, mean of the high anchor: 2.63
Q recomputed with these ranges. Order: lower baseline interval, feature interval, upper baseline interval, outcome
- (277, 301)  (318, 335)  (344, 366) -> 0.47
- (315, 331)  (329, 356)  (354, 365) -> -0.05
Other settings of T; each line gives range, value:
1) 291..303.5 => 2.39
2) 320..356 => 2.722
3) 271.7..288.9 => 2.449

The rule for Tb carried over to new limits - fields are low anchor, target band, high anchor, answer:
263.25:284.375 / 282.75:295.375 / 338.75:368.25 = -0.143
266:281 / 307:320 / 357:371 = -0.074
